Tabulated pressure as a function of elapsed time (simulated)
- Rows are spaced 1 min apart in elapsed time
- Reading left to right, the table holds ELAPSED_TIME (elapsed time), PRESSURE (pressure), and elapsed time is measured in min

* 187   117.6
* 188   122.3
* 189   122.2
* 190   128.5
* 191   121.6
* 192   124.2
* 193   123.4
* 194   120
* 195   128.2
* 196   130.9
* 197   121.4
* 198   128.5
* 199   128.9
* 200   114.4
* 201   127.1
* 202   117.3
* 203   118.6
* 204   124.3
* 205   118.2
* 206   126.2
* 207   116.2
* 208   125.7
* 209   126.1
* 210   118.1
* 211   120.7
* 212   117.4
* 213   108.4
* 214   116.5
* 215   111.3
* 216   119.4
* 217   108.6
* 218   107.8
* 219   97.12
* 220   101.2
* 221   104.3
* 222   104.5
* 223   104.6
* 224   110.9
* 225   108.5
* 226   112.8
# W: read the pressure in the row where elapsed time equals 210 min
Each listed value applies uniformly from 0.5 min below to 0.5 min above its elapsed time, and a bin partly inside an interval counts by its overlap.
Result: 118.1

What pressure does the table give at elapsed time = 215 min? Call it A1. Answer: 111.3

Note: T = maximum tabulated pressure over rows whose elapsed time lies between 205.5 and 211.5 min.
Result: 126.2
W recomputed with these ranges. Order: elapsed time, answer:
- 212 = 117.4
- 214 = 116.5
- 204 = 124.3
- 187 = 117.6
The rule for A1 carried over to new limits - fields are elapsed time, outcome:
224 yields 110.9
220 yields 101.2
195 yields 128.2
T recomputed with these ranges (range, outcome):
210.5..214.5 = 120.7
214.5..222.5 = 119.4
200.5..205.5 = 127.1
